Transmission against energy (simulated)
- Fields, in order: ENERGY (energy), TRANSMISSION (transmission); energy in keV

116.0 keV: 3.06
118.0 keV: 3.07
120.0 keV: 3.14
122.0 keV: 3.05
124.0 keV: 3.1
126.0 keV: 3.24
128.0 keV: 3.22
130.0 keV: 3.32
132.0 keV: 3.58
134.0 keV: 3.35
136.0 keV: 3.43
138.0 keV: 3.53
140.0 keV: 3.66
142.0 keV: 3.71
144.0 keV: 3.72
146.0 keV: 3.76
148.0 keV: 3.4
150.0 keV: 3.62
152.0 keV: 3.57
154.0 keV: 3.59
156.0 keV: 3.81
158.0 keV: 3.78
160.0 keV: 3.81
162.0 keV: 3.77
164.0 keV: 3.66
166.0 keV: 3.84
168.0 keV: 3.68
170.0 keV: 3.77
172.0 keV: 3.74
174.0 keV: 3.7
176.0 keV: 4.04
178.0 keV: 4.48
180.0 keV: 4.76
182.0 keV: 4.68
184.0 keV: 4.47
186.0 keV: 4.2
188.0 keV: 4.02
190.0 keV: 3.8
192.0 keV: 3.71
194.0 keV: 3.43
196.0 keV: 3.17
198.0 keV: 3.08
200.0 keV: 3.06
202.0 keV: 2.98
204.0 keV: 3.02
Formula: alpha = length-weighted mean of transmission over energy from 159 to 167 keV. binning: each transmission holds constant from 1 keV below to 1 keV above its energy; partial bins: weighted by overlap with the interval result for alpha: 3.77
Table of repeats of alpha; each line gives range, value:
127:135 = 3.37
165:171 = 3.76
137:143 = 3.63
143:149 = 3.63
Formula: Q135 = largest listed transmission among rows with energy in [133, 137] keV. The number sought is 3.43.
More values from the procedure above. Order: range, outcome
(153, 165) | 3.81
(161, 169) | 3.84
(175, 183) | 4.76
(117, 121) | 3.14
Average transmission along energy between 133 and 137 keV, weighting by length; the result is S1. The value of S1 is 3.39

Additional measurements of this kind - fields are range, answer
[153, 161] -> 3.75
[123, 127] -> 3.17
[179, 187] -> 4.53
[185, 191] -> 4.01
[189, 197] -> 3.53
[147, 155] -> 3.54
